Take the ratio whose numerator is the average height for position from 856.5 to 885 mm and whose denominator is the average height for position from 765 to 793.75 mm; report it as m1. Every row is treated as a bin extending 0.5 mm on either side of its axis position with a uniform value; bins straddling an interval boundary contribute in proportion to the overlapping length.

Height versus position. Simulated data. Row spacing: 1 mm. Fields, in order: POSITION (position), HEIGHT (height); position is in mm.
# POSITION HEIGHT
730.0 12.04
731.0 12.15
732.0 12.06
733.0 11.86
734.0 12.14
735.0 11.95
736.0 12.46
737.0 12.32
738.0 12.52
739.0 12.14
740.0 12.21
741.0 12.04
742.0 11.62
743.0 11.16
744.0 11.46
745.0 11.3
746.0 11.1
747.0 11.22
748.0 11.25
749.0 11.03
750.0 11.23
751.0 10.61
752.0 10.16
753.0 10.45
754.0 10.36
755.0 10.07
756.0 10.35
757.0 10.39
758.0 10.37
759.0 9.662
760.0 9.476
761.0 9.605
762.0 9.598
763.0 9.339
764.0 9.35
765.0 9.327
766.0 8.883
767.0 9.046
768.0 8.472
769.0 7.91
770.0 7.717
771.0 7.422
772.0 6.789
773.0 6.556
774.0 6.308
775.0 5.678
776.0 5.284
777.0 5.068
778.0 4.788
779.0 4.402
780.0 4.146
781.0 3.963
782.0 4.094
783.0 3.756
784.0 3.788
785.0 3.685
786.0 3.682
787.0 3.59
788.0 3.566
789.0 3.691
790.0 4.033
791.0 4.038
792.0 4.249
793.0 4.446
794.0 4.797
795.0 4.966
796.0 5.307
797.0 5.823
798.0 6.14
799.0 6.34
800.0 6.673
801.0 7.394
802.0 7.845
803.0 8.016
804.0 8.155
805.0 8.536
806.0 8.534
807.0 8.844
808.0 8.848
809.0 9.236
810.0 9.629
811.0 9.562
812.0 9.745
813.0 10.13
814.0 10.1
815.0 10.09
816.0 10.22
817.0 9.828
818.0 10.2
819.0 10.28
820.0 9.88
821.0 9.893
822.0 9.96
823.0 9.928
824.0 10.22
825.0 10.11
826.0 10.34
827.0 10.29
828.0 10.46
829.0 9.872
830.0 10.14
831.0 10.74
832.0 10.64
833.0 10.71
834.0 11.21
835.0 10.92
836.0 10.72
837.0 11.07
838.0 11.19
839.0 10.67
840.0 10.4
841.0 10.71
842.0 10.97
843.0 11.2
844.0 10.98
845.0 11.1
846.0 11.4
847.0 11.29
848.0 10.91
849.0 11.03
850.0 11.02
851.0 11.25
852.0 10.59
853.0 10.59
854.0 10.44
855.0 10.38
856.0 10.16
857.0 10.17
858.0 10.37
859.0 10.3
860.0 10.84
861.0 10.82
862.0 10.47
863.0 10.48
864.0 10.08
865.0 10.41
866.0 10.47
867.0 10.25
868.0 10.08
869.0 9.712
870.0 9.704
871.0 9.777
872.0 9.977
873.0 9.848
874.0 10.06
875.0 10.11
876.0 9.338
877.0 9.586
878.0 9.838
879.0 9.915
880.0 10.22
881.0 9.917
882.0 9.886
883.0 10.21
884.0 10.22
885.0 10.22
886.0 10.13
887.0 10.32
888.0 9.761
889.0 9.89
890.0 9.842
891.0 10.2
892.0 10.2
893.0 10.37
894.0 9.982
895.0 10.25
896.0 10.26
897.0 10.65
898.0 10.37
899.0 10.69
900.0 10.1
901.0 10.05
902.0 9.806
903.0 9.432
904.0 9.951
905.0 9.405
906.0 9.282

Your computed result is 1.9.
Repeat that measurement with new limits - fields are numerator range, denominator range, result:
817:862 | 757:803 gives 1.68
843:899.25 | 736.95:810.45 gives 1.31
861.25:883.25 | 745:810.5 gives 1.35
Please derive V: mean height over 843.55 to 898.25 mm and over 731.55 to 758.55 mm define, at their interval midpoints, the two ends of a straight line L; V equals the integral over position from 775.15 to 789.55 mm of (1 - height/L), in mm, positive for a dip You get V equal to 9.0 mm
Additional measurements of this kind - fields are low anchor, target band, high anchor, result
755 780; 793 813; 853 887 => 2.6 mm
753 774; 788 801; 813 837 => 6.2 mm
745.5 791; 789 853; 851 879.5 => -1.2 mm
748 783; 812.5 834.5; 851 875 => -1.9 mm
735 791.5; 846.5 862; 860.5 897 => -1.5 mm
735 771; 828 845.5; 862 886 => -1.1 mm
